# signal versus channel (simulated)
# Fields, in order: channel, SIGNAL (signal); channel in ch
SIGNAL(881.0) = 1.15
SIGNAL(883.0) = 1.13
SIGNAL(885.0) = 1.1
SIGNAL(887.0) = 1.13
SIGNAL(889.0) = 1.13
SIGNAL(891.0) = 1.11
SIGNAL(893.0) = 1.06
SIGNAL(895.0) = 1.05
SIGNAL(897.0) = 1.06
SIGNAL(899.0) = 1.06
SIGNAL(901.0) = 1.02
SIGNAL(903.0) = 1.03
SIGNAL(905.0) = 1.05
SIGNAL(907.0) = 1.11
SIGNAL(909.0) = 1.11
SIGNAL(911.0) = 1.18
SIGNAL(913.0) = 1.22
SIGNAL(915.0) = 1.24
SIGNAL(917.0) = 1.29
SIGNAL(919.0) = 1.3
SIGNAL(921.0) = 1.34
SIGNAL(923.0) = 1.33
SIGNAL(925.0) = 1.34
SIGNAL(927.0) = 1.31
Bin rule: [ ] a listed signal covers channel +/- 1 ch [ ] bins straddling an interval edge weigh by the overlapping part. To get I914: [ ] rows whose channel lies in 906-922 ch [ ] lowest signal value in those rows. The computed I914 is 1.11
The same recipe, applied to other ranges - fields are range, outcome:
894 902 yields 1.02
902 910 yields 1.03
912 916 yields 1.22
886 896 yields 1.05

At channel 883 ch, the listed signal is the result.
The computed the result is 1.13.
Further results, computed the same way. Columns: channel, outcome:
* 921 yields 1.34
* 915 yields 1.24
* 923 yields 1.33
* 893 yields 1.06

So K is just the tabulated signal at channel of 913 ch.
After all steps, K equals 1.22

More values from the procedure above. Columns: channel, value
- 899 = 1.06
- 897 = 1.06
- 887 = 1.13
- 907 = 1.11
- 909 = 1.11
